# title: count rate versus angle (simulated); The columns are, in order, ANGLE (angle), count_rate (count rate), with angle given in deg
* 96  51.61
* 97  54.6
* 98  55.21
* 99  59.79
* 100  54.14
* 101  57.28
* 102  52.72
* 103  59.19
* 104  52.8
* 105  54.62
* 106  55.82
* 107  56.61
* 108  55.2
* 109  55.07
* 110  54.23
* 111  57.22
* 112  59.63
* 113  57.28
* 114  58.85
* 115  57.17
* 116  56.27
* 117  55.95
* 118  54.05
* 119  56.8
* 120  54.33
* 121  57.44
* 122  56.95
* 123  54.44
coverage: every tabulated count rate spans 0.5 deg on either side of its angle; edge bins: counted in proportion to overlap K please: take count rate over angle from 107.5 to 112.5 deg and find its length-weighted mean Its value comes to 56.3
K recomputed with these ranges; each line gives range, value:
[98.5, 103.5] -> 56.6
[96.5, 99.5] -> 56.5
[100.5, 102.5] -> 55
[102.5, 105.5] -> 55.5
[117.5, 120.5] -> 55.1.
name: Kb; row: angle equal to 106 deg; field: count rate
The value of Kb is 55.82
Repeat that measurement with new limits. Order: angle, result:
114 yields 58.85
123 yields 54.44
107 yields 56.61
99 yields 59.79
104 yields 52.8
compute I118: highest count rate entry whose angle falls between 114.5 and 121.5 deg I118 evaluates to 57.44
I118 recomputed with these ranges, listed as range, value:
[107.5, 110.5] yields 55.2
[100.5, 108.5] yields 59.19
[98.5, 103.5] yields 59.79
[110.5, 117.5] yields 59.63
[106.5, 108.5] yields 56.61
